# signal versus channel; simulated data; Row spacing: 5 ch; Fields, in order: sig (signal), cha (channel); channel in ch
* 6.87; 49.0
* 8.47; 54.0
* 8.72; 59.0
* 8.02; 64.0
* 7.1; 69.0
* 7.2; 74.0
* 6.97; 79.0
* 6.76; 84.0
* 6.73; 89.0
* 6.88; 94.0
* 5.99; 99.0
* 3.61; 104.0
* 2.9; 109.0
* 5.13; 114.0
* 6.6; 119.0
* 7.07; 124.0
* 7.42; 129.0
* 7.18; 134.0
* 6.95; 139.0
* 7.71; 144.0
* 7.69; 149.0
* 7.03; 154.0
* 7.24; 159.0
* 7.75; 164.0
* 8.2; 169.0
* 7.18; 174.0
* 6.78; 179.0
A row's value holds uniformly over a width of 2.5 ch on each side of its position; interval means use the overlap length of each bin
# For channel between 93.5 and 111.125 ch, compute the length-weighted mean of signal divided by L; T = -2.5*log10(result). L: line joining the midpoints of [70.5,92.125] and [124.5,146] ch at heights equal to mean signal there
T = 0.45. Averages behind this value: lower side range 6.92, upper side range 7.28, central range 4.66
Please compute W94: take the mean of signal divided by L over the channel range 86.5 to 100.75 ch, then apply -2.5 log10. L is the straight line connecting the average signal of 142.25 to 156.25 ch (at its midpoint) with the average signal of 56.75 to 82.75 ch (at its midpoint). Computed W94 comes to 0.149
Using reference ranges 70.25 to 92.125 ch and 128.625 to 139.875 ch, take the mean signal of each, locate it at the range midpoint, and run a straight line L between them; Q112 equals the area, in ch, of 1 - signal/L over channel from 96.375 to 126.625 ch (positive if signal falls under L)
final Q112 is 7.87 ch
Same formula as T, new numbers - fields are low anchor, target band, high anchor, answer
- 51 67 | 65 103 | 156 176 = 0.21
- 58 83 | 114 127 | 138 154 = 0.14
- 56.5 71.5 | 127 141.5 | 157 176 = 0.08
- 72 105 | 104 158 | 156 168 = 0.11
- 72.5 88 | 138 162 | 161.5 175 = 0.03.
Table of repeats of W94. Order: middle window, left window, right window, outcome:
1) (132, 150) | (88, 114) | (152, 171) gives -0.10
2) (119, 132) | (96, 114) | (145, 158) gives -0.24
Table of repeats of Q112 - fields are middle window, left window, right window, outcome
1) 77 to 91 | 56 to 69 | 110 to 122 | 0.53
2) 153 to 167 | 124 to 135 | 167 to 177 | 0.21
